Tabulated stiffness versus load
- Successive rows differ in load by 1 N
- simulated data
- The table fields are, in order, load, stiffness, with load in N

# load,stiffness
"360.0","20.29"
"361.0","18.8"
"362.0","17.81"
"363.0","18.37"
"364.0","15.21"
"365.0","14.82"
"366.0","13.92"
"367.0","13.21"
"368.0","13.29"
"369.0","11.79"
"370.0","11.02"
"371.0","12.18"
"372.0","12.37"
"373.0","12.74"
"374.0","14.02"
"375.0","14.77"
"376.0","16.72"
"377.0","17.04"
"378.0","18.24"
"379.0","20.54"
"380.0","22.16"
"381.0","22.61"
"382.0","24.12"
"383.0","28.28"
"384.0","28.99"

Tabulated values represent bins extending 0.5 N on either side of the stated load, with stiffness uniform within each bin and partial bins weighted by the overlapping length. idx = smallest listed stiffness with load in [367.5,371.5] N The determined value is 11.02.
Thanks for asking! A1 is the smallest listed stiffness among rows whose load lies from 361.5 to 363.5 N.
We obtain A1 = 17.81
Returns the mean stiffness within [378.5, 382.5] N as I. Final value 22.4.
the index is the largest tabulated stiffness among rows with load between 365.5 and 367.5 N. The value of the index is 13.92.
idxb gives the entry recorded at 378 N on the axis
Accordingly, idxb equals 18.24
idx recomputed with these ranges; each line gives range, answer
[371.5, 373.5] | 12.37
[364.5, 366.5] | 13.92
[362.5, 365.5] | 14.82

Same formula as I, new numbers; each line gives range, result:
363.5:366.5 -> 14.7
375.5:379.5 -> 18.1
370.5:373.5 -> 12.4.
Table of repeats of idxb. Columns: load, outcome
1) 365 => 14.82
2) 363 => 18.37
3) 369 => 11.79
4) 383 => 28.28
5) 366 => 13.92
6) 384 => 28.99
